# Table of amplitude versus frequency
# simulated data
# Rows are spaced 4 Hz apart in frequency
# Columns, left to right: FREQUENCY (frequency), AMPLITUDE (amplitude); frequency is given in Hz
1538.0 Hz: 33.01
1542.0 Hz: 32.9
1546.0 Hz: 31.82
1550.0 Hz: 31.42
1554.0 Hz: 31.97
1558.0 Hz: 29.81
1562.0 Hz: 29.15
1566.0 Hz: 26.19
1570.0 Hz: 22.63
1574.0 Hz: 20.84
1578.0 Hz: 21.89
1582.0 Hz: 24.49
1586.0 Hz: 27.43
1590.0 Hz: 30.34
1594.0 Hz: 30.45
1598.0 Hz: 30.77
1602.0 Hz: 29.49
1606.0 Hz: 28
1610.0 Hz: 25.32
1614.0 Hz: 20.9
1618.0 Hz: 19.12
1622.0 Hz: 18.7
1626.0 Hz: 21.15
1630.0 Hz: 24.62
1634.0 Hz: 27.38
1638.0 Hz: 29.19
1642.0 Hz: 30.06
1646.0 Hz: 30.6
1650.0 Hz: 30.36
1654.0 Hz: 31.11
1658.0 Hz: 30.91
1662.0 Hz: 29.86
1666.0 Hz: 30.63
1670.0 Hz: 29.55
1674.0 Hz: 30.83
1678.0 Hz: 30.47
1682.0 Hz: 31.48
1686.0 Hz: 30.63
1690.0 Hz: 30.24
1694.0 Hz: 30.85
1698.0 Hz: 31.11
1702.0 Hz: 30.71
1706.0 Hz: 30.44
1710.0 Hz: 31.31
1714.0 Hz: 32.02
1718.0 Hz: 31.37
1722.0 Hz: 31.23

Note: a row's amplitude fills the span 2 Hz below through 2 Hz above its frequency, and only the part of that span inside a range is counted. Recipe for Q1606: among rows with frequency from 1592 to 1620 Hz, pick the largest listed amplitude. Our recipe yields 30.77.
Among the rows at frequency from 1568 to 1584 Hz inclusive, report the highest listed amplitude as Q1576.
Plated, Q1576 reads 24.49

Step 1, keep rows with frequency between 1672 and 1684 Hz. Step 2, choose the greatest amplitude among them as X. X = 31.48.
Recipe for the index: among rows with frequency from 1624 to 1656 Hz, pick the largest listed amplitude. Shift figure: 31.11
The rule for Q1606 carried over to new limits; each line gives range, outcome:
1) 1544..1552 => 31.82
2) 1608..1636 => 27.38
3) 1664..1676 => 30.83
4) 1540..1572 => 32.9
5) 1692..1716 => 32.02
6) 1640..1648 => 30.6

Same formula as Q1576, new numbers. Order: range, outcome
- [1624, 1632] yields 24.62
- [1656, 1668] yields 30.91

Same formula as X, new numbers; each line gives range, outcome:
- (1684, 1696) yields 30.85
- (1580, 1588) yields 27.43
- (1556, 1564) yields 29.81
